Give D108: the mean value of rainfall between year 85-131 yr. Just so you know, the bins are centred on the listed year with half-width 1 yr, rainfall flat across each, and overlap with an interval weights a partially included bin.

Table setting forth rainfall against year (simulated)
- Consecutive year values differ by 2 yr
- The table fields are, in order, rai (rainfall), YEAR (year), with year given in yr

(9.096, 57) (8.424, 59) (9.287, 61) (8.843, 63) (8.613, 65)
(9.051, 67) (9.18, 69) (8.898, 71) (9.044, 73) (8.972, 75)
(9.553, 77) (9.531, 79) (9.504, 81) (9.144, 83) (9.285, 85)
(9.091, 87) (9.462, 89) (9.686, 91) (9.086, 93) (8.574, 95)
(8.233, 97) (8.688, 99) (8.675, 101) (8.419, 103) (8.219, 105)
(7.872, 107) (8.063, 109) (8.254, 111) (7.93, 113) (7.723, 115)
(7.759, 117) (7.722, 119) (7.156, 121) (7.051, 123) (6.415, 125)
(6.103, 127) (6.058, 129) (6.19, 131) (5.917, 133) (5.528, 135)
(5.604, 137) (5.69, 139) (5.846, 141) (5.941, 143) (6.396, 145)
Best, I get 8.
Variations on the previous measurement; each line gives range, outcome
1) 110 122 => 7.76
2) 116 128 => 7.03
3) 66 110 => 8.92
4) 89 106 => 8.74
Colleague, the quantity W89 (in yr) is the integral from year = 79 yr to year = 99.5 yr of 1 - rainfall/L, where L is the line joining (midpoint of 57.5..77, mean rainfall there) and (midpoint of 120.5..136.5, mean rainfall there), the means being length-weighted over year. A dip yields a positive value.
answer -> -2.9 yr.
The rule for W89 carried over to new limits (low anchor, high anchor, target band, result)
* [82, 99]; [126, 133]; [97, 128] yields -1.58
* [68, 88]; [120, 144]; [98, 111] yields -1.04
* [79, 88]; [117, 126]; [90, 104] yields -0.38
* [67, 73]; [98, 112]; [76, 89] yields -0.86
